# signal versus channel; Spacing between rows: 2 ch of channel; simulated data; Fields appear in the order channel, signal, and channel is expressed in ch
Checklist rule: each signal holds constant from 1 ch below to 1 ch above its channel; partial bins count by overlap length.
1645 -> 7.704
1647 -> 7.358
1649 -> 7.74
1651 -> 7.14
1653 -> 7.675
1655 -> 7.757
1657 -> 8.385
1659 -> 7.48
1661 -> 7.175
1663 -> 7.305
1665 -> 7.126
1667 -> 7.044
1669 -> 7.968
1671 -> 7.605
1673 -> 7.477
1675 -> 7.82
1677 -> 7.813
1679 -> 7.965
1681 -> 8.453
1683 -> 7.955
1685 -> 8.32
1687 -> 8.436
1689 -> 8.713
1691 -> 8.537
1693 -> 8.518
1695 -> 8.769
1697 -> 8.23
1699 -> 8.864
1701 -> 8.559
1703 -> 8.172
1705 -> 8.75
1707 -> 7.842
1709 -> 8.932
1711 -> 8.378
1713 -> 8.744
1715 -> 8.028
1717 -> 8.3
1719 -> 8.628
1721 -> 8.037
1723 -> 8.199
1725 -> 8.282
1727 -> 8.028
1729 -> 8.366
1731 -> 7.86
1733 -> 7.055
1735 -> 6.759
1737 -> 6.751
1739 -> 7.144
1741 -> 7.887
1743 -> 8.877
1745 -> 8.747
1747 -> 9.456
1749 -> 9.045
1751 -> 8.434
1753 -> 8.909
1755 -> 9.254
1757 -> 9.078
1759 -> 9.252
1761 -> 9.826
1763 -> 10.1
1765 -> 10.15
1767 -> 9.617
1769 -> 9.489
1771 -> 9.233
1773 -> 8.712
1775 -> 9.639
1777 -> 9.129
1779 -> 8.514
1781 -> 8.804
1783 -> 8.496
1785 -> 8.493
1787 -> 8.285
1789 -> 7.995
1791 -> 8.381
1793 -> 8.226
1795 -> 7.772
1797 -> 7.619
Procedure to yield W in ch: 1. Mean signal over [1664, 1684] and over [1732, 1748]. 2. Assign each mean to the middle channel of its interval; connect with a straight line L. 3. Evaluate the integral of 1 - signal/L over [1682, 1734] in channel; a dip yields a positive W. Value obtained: -3.7 ch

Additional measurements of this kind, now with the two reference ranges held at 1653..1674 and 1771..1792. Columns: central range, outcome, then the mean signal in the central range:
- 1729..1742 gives 1.42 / 7.33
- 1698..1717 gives -1.20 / 8.47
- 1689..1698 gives -0.82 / 8.54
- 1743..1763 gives -1.78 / 9.15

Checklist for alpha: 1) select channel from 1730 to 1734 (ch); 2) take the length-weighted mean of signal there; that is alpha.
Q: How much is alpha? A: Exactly 7.46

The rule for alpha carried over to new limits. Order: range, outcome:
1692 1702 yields 8.59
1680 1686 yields 8.24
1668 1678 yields 7.74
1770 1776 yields 9.19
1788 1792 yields 8.19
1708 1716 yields 8.52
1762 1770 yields 9.84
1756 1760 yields 9.16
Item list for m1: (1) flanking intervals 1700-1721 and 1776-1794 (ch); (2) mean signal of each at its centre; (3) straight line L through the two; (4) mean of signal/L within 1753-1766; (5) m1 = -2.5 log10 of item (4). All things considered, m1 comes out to -0.13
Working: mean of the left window 8.41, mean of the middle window 9.56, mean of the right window 8.48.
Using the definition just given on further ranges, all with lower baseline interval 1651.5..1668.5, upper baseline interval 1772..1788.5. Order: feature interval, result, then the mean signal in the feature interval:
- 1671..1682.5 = -0.03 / 7.88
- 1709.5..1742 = 0.03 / 7.92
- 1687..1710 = -0.08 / 8.53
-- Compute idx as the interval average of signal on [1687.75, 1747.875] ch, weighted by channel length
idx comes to 8.25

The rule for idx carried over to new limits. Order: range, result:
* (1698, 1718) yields 8.46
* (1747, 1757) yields 8.98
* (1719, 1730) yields 8.22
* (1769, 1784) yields 8.97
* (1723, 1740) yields 7.57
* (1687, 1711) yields 8.52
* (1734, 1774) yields 8.84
